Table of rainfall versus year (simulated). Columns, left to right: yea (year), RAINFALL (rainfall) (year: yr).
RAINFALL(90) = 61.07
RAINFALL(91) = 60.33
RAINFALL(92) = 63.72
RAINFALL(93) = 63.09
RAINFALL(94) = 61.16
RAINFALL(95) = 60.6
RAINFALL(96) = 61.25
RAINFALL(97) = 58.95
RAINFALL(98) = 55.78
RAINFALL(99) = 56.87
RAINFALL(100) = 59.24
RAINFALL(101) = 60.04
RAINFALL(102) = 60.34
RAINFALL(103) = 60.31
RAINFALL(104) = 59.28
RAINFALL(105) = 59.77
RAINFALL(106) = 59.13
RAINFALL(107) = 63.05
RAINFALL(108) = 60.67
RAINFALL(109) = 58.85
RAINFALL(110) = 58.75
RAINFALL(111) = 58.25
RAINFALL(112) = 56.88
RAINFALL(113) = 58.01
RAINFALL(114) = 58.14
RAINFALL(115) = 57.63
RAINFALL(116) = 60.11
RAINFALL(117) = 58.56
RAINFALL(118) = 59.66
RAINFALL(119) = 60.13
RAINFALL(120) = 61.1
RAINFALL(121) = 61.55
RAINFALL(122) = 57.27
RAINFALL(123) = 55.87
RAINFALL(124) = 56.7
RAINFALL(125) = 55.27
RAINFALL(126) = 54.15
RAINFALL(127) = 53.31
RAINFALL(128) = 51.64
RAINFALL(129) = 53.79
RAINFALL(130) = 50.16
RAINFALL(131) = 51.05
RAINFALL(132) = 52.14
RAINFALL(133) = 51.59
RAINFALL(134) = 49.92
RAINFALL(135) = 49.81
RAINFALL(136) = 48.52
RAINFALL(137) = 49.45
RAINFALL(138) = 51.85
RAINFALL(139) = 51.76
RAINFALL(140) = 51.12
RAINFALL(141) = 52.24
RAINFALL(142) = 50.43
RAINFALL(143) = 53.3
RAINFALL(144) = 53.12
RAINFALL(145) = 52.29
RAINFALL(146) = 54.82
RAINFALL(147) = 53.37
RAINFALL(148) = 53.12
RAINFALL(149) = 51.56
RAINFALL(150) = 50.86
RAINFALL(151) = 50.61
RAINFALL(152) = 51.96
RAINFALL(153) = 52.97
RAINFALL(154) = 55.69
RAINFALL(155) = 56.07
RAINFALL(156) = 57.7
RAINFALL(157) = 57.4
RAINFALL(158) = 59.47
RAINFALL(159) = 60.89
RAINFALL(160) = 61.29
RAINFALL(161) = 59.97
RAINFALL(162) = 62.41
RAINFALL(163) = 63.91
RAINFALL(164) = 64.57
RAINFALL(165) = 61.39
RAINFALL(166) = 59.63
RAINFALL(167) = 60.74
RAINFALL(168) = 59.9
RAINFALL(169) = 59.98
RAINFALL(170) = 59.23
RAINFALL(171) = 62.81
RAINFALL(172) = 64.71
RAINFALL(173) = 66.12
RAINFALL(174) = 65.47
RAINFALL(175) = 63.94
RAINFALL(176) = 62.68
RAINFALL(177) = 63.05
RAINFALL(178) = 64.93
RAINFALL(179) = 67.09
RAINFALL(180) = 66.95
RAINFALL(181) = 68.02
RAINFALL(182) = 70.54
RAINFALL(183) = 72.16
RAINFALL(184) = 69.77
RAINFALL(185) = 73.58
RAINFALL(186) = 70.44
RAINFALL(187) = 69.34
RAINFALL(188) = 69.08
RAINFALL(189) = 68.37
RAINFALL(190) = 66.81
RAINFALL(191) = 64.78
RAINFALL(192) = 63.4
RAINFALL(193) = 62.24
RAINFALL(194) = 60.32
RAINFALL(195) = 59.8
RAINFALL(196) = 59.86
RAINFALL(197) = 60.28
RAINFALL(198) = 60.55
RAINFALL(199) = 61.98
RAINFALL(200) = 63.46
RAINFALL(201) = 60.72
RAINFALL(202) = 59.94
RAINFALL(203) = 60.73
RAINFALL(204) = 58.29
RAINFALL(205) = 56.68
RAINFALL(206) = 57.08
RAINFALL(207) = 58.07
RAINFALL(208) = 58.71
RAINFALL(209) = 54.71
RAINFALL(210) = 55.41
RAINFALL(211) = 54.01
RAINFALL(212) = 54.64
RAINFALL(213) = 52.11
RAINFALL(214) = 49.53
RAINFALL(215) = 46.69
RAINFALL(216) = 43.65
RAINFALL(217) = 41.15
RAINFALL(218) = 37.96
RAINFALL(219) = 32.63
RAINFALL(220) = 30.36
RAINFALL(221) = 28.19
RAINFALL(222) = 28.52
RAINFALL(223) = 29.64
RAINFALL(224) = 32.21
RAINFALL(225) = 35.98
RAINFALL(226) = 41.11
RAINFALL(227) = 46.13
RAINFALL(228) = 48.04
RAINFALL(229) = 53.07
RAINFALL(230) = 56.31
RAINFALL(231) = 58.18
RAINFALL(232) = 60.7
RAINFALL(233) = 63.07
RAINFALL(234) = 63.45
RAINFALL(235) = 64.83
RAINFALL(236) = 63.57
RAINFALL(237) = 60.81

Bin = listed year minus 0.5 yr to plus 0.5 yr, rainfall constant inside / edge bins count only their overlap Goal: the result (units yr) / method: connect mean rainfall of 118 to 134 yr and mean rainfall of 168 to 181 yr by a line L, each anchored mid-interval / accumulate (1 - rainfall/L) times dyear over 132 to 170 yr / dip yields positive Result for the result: 2.8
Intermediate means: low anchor 55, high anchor 63.9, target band 55.3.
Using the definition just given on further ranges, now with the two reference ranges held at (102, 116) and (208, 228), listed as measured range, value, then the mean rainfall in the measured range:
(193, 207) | -4.6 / 60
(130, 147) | 1.0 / 51.5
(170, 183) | -4.5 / 65.5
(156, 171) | -2.9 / 60.7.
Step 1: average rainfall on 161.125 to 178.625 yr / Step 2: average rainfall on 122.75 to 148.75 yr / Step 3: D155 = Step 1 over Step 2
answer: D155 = 1.20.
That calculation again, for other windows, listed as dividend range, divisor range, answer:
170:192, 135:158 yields 1.27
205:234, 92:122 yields 0.79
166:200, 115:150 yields 1.20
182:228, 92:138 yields 0.95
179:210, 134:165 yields 1.16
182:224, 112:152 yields 1.03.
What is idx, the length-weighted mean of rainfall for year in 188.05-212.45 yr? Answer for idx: 60.2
